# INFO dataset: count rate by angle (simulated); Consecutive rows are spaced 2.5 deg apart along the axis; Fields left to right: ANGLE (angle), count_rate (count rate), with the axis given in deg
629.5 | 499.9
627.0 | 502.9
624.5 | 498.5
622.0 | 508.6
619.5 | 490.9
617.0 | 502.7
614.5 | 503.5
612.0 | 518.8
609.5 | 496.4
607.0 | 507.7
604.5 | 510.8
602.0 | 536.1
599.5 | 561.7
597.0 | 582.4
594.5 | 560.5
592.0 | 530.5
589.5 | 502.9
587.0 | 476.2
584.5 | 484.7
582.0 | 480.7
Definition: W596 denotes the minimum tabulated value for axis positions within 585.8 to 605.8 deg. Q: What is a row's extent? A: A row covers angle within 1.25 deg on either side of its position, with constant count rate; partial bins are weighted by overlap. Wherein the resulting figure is 476.2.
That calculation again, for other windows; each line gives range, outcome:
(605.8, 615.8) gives 496.4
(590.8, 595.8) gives 530.5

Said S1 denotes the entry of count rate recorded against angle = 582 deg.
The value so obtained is 480.7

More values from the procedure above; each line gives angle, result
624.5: 498.5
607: 507.7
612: 518.8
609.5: 496.4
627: 502.9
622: 508.6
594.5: 560.5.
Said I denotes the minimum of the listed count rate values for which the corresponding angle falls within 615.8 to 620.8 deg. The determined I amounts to 490.9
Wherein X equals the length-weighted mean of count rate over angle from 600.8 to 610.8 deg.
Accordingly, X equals 513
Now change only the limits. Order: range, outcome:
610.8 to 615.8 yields 511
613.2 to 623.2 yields 501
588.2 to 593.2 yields 516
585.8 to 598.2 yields 531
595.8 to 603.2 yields 560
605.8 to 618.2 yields 506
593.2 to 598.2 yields 571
